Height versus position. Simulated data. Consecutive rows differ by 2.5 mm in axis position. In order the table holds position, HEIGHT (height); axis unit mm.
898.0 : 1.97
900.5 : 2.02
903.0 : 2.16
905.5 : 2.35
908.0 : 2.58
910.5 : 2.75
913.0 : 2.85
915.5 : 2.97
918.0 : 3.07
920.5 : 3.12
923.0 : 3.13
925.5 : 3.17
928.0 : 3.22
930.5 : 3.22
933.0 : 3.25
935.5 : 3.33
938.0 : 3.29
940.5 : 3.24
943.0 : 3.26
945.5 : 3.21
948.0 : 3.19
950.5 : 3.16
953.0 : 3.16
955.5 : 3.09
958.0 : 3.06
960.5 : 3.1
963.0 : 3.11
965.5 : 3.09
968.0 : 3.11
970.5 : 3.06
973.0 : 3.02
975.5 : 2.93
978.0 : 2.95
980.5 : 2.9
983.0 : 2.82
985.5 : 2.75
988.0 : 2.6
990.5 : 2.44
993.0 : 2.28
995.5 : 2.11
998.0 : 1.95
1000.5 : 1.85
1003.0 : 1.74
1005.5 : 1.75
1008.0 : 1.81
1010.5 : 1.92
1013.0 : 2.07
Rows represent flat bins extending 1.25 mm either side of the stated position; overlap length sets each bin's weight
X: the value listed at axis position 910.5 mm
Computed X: 2.75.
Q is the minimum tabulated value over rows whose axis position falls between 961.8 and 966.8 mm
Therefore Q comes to 3.09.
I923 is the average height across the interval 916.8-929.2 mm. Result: 3.14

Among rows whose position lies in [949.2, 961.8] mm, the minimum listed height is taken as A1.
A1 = 3.06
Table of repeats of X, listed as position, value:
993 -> 2.28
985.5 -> 2.75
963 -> 3.11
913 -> 2.85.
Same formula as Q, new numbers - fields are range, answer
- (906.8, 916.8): 2.58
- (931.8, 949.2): 3.19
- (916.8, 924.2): 3.07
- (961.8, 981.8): 2.9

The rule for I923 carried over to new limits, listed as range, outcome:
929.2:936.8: 3.27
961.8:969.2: 3.1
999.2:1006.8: 1.78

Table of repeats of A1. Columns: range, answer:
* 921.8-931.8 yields 3.13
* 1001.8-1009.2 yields 1.74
